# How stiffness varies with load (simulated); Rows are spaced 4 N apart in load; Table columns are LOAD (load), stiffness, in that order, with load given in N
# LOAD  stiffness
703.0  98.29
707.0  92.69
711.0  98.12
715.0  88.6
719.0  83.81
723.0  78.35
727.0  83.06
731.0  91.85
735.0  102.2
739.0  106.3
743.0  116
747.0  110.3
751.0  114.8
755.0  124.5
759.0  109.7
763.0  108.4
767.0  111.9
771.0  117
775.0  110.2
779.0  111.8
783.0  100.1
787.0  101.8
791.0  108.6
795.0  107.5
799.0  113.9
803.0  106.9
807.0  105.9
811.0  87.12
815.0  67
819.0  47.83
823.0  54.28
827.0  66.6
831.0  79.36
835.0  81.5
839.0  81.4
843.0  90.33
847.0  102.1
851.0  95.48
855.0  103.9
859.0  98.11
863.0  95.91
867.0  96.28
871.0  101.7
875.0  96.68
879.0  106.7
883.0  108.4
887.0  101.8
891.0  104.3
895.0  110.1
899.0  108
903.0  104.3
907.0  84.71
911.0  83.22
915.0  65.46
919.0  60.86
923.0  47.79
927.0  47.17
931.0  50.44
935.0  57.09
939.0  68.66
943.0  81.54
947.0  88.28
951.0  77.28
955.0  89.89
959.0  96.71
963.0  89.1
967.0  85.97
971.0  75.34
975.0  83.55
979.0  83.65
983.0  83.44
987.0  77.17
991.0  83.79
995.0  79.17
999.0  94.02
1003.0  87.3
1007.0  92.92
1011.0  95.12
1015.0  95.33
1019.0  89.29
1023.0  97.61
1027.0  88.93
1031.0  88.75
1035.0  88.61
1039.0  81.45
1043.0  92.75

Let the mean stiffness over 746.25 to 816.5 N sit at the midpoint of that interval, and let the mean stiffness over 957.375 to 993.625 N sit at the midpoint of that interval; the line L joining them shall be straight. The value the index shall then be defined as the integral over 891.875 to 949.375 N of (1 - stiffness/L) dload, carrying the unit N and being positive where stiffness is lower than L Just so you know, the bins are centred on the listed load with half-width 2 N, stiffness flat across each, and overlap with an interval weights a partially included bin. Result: 9.3 N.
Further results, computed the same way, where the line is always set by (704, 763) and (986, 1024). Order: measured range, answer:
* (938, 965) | 1.9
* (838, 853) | 0.4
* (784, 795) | -0.8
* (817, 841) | 6.9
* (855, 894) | -2.9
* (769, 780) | -1.6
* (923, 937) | 6.3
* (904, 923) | 4.2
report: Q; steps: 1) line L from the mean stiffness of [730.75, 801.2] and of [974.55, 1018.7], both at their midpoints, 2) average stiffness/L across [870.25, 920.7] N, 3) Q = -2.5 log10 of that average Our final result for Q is 0.02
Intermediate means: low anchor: 110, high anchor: 87.1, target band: 95.1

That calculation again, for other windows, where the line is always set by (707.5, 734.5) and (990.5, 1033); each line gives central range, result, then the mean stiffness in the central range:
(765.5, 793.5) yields -0.219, 109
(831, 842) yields 0.093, 81.9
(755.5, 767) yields -0.249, 112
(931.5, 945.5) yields 0.307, 67.8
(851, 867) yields -0.105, 98.5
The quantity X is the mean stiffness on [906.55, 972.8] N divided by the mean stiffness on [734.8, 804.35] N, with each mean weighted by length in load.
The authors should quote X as 0.66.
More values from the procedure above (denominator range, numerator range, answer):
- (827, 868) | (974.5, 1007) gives 0.93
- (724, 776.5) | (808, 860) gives 0.76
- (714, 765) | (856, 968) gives 0.85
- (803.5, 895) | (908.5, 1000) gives 0.84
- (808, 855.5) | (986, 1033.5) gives 1.12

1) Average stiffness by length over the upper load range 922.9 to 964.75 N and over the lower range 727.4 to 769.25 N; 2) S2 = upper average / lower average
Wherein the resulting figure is 0.7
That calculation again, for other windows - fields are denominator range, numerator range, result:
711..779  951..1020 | 0.84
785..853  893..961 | 0.88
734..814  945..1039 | 0.81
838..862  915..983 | 0.77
